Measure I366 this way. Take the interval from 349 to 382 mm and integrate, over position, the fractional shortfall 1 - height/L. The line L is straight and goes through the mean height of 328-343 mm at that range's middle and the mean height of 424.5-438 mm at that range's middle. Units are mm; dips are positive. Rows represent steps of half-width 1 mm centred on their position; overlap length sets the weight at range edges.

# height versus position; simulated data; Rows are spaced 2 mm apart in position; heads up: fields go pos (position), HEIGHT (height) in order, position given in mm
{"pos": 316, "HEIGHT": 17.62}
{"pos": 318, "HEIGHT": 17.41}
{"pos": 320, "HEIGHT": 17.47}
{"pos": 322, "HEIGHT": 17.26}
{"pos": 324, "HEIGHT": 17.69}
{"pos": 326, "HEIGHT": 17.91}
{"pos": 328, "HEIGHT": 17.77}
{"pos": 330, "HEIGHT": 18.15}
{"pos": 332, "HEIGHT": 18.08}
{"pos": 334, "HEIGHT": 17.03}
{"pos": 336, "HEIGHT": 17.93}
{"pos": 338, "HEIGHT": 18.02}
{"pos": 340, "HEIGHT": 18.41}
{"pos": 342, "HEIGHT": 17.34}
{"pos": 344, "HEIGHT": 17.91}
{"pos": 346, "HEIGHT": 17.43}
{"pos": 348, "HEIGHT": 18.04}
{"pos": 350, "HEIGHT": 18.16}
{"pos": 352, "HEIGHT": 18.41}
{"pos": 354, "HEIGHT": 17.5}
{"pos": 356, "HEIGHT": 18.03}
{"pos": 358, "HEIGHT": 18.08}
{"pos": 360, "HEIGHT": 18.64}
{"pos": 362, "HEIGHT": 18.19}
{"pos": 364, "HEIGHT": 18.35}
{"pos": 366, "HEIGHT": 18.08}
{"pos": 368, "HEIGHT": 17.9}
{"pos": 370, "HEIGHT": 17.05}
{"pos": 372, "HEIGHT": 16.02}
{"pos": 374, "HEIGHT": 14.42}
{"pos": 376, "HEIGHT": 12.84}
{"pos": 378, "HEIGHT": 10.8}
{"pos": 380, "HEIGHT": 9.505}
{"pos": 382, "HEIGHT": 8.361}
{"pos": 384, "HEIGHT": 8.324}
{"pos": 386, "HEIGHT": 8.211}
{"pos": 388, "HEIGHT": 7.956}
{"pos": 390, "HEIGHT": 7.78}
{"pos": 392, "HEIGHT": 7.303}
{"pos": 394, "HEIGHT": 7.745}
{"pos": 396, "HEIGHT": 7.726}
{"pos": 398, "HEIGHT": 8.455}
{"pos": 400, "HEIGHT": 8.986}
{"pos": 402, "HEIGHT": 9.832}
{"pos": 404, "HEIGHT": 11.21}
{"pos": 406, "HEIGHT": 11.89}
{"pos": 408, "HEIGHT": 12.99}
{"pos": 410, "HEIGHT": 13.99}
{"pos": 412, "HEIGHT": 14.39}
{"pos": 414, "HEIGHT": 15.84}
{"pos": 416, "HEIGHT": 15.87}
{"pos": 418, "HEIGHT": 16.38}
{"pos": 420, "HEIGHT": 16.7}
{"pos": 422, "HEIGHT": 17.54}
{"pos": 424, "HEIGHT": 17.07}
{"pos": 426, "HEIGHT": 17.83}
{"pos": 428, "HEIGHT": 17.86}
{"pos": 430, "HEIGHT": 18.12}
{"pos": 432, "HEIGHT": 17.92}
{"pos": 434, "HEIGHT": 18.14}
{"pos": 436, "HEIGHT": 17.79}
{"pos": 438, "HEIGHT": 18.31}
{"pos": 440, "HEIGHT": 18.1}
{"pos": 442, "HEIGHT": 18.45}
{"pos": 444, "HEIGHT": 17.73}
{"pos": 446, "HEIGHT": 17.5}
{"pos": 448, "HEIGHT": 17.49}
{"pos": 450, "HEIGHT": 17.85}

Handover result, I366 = 3.22 mm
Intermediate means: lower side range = 17.8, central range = 16.1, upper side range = 17.9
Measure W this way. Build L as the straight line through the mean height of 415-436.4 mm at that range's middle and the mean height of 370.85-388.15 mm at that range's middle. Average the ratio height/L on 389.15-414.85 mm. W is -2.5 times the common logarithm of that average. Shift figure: 0.32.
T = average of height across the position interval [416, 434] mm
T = 17.4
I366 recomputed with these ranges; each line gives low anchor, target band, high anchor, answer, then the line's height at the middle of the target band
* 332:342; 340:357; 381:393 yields -2.6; 15.6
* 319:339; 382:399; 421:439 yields 9.4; 17.8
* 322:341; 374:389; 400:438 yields 6.2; 16.5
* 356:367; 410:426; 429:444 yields 1.7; 18.1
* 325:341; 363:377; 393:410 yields -2.7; 13.7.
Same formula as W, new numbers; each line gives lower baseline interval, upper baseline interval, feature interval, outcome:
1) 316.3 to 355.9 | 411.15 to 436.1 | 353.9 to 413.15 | 0.349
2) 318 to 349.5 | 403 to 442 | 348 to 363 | -0.046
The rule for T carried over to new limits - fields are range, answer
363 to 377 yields 16.4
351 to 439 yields 14.2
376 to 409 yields 9.3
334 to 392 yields 15.2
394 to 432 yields 14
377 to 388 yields 8.94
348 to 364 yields 18.2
